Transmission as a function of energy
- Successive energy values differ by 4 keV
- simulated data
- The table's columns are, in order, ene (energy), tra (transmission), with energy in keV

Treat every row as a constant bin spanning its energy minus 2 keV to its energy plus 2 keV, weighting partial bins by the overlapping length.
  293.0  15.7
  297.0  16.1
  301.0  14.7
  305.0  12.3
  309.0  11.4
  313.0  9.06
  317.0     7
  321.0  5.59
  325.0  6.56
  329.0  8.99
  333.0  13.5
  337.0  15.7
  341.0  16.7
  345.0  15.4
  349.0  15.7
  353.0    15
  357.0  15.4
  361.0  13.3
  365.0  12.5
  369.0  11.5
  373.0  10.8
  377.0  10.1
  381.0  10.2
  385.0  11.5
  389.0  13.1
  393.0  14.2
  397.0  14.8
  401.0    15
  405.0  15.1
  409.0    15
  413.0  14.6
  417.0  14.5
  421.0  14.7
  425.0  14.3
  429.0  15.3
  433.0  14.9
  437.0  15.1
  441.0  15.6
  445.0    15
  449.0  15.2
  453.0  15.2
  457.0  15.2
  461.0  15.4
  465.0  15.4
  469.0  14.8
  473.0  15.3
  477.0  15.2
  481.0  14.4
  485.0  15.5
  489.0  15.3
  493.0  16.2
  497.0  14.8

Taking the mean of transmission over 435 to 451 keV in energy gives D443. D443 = 15.2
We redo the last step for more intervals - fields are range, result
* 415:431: 14.7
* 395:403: 14.9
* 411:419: 14.6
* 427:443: 15.2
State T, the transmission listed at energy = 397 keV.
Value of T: 14.8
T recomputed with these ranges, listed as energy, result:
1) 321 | 5.59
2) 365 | 12.5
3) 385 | 11.5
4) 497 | 14.8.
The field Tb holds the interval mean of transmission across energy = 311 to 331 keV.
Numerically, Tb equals 7.44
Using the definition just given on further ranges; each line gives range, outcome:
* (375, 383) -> 10.1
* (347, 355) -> 15.3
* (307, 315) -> 10.2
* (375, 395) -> 11.8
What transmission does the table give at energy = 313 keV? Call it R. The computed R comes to 9.06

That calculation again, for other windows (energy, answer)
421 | 14.7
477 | 15.2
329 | 8.99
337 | 15.7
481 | 14.4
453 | 15.2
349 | 15.7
